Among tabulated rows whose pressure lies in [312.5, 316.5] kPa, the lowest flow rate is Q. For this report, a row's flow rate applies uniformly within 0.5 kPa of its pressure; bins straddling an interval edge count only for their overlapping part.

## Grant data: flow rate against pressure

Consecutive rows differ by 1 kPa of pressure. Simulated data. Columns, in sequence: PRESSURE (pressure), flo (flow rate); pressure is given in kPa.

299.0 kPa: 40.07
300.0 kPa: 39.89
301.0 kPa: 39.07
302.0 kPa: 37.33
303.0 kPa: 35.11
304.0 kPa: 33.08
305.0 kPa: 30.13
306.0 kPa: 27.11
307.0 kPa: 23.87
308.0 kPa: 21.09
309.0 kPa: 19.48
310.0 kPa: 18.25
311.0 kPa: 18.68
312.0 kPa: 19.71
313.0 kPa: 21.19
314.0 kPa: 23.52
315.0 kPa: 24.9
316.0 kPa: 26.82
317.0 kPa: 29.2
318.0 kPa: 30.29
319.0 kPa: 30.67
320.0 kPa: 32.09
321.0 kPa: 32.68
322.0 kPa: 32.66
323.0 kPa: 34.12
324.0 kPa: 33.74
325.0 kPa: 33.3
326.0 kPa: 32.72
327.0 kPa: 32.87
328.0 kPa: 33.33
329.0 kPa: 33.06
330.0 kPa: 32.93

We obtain 21.19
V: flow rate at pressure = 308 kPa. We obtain 21.09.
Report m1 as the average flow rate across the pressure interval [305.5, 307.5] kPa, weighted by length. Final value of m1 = 25.5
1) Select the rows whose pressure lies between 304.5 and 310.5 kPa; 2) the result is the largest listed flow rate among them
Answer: 30.13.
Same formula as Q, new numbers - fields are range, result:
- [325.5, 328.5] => 32.72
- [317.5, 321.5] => 30.29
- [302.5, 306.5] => 27.11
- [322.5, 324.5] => 33.74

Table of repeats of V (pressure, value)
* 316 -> 26.82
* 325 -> 33.3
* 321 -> 32.68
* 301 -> 39.07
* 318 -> 30.29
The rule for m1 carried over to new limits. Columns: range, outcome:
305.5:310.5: 22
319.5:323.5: 32.9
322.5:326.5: 33.5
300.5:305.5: 34.9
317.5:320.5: 31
